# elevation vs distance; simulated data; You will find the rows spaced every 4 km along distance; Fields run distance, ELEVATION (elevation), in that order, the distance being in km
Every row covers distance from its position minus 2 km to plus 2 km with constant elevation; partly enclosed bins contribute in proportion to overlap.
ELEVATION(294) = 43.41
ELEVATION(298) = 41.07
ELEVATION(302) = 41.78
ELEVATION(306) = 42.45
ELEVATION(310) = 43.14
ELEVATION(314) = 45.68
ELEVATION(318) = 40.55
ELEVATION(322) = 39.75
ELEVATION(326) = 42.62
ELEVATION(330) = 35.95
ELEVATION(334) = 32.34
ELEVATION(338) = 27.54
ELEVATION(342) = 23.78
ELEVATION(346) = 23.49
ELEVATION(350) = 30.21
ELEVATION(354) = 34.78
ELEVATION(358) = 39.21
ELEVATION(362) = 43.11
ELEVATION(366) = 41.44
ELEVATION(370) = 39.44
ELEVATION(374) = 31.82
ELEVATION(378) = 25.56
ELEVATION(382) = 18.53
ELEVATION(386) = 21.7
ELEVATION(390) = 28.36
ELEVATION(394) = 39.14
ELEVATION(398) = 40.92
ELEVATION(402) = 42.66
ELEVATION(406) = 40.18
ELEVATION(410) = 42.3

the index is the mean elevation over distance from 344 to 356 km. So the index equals 29.5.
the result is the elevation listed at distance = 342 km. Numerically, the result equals 23.78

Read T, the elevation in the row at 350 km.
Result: 30.21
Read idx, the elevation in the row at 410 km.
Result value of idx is 42.3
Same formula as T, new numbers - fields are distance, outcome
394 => 39.14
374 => 31.82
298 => 41.07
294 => 43.41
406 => 40.18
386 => 21.7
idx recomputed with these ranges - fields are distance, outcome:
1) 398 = 40.92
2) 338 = 27.54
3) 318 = 40.55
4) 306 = 42.45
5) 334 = 32.34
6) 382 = 18.53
